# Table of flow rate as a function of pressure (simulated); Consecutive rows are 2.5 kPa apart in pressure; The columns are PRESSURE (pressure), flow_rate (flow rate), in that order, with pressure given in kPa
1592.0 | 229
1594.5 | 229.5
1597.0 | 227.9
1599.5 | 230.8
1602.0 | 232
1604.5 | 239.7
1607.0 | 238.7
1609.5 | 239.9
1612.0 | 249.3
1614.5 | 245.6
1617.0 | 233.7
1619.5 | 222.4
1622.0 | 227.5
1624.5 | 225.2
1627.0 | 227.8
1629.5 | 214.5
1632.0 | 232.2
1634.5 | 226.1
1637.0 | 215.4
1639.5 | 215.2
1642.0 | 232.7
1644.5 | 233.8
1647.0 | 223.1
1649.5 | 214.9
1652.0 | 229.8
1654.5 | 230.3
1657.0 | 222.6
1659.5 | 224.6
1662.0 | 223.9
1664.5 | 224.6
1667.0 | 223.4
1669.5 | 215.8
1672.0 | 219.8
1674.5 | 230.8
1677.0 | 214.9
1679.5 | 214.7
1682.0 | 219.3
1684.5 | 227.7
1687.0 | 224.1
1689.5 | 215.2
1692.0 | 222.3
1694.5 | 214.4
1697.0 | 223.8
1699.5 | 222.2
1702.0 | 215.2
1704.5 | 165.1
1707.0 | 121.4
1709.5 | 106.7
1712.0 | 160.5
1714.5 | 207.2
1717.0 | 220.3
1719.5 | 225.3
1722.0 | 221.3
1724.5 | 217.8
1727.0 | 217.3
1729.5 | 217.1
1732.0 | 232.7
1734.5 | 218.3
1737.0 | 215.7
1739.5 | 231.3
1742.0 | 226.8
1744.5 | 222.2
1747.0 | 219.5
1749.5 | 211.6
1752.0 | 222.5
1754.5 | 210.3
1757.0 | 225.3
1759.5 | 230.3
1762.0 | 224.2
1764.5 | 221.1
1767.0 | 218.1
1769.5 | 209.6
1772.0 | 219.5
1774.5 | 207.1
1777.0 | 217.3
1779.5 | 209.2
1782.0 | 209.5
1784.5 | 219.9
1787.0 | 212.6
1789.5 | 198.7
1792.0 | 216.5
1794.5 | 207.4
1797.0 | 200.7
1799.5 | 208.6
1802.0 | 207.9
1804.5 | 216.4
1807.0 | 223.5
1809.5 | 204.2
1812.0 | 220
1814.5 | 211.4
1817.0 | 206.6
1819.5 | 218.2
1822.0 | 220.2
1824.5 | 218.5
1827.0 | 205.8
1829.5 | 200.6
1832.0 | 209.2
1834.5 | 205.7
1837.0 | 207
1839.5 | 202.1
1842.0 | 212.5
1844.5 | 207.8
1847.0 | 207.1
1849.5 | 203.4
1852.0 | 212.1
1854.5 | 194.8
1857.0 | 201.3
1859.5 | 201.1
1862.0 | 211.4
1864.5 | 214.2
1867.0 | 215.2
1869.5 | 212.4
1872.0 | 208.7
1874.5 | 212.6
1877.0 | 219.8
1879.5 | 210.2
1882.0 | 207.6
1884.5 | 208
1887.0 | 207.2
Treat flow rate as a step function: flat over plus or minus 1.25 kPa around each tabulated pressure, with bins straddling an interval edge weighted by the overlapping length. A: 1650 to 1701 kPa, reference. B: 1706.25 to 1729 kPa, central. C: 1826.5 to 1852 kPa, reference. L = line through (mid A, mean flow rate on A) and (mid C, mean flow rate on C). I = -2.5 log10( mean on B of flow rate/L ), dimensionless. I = 0.14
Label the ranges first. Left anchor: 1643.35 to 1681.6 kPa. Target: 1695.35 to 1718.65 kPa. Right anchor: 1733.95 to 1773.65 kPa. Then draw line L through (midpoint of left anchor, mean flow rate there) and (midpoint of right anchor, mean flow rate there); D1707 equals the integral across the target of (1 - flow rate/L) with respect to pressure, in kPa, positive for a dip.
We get 4.0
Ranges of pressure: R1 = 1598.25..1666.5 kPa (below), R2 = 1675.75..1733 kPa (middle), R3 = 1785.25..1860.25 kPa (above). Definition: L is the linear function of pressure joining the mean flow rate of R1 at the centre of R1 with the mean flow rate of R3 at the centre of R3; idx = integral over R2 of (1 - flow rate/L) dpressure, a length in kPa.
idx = 4.1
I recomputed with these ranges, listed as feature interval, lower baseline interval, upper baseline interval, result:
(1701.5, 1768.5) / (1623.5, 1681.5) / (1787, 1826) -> 0.04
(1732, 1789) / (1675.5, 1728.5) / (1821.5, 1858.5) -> -0.07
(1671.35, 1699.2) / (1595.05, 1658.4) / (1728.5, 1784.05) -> 0.02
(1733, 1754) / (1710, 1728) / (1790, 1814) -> -0.07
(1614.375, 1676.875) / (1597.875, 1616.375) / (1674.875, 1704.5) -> 0.02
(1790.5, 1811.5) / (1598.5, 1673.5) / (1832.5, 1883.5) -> 0.01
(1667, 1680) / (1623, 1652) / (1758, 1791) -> 0.01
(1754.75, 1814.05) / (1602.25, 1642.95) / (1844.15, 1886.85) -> 0.01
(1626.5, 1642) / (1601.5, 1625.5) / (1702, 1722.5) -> 0.01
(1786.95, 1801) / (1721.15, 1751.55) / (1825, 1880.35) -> 0.04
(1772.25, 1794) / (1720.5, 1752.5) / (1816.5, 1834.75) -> 0.02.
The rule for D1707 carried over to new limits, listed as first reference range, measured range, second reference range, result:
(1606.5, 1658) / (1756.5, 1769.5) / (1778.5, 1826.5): -0.4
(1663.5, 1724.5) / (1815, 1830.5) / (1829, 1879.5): -0.3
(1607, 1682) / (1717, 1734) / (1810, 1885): -0.2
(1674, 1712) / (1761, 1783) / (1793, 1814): -0.7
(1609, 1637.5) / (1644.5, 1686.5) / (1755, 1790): 0.6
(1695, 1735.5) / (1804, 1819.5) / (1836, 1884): -0.6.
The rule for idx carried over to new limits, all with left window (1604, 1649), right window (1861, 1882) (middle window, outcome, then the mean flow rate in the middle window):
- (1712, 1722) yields 0.6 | 211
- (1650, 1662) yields 0.1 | 226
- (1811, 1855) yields 1.3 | 209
